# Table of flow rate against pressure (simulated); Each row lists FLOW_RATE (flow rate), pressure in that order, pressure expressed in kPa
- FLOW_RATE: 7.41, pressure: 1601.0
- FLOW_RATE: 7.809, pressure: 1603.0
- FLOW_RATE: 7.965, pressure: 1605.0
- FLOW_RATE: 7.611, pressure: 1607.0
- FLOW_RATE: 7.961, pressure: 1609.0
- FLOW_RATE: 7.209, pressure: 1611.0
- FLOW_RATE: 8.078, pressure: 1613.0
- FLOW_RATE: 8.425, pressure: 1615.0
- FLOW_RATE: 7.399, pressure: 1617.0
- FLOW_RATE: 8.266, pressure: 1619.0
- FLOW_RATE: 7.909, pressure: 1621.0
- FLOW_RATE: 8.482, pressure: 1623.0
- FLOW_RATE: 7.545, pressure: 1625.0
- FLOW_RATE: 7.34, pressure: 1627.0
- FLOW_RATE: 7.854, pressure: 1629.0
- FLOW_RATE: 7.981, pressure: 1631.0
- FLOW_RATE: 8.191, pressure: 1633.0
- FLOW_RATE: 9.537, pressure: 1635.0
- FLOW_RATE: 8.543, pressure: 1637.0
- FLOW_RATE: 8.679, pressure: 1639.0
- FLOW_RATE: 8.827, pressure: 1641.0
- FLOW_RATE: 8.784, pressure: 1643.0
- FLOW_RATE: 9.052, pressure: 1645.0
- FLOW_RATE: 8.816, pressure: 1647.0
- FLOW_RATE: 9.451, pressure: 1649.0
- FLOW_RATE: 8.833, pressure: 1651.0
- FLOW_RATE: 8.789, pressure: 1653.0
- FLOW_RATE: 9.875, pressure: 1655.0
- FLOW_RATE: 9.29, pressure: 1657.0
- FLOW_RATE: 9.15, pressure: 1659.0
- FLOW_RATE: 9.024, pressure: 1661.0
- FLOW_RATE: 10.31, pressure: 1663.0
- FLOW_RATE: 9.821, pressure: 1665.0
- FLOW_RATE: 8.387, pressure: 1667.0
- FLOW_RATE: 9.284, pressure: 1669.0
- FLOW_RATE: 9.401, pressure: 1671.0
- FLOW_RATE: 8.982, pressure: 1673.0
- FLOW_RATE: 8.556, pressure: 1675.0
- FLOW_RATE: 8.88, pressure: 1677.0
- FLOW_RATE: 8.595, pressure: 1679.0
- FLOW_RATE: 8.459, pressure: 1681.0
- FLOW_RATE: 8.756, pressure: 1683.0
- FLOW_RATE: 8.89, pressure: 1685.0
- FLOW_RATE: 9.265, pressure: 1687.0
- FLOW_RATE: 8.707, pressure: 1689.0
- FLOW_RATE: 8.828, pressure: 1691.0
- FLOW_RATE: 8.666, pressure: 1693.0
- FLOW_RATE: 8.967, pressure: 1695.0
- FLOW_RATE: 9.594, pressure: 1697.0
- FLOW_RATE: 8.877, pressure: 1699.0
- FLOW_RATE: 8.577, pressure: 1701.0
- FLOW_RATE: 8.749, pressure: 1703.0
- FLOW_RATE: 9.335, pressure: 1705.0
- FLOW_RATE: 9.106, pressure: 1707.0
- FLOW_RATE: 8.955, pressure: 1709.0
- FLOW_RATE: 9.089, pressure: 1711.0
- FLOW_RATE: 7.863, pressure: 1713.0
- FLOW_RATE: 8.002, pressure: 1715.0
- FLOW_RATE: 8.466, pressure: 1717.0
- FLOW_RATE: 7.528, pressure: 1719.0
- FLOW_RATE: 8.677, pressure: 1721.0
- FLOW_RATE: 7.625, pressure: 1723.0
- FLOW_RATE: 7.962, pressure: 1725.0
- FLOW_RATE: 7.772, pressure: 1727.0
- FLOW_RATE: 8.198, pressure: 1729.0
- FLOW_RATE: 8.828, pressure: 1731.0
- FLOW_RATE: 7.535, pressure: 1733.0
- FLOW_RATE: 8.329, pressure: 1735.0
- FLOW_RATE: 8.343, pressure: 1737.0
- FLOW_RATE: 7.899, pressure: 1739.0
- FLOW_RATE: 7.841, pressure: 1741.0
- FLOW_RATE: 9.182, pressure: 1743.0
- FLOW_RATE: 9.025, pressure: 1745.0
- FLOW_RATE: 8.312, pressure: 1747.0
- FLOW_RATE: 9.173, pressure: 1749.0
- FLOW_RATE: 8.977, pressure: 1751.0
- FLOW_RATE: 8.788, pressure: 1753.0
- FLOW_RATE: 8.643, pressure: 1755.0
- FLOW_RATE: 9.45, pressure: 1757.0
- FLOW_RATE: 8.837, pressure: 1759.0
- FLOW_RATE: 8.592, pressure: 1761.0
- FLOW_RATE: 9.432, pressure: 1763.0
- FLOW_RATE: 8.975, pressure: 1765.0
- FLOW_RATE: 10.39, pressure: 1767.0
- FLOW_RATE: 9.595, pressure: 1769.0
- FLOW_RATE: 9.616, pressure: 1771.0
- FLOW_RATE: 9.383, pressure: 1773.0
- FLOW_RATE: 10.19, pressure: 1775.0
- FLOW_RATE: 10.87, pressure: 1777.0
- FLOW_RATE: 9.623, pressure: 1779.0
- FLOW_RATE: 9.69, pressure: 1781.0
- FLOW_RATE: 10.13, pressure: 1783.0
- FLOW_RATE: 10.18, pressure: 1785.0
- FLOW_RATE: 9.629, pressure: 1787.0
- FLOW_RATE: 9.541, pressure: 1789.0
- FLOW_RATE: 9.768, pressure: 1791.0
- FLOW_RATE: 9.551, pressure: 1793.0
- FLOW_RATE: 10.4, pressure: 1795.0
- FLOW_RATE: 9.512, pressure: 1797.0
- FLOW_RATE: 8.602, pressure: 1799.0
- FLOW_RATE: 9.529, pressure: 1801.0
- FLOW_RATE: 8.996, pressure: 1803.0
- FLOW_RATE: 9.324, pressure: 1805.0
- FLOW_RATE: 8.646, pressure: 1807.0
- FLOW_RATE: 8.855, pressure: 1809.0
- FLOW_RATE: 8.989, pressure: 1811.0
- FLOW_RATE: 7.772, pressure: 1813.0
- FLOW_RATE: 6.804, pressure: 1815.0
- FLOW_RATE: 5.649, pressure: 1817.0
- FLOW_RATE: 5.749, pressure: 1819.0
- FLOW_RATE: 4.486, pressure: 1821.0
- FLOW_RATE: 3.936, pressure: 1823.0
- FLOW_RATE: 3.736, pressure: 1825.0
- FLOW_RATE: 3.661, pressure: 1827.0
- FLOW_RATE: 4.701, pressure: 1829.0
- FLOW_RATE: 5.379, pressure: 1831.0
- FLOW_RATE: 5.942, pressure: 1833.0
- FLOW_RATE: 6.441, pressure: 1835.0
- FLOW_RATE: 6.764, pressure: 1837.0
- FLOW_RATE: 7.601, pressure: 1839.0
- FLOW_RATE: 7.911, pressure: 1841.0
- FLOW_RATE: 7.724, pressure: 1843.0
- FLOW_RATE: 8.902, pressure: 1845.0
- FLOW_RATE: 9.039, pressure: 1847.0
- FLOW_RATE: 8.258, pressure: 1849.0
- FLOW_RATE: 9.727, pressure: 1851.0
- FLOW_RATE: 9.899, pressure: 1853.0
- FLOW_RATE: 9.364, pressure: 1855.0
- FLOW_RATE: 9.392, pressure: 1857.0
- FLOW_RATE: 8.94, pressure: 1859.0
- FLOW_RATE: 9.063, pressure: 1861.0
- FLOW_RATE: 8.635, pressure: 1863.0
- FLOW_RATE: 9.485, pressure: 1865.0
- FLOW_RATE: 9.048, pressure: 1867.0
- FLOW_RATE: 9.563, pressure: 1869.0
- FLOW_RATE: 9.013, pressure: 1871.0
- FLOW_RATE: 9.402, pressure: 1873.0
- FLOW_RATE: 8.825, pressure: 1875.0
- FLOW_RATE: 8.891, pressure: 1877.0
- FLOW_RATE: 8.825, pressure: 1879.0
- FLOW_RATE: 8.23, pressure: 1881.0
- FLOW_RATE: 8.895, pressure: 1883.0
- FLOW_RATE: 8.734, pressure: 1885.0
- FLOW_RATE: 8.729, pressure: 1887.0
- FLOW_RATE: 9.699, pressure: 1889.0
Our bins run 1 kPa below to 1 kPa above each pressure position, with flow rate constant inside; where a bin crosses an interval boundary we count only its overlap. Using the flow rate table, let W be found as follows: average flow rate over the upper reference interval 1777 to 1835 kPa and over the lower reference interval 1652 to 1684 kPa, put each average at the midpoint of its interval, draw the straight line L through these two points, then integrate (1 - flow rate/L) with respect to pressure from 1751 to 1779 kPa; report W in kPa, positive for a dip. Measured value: -4.17 kPa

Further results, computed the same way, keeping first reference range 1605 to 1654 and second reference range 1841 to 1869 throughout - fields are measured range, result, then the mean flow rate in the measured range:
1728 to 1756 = 0.5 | 8.51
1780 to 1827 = 3.7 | 8.14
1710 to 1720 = 0.5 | 8.19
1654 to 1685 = -2.5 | 9.11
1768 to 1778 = -1.3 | 9.93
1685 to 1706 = -1.1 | 8.95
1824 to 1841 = 6.2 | 5.67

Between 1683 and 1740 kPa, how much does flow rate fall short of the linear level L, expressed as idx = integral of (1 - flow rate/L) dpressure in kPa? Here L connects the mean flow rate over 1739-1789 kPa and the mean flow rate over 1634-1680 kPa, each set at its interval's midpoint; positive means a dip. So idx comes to 4.2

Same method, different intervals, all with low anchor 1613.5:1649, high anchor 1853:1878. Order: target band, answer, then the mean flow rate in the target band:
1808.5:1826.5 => 5.8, 6.08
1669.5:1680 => -0.5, 8.9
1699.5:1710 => -0.4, 8.94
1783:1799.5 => -1.5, 9.71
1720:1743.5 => 1.5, 8.16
